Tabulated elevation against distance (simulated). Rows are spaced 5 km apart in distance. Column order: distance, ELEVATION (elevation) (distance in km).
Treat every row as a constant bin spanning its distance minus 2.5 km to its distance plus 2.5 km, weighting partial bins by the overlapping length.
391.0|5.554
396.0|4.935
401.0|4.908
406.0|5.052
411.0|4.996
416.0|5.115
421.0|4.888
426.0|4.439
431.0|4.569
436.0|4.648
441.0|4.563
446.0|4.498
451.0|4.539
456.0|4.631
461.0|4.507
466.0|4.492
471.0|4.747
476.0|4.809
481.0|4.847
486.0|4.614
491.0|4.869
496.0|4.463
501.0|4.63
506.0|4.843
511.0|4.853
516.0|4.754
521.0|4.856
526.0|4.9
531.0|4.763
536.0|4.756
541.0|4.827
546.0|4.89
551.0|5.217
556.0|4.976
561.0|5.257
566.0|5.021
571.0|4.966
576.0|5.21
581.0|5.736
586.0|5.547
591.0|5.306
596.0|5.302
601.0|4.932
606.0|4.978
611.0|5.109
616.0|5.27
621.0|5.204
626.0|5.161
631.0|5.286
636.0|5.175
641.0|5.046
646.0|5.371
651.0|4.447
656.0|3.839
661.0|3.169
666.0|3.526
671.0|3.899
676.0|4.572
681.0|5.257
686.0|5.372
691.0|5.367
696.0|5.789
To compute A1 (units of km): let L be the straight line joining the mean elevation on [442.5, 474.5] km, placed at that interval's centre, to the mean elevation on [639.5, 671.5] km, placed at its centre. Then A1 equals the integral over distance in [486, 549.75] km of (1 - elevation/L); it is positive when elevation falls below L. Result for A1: -4.7 km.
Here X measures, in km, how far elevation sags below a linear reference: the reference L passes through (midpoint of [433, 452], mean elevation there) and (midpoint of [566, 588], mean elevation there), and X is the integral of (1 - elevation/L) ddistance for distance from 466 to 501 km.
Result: 0.67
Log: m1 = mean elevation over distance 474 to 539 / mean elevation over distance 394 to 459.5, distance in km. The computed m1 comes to 1.0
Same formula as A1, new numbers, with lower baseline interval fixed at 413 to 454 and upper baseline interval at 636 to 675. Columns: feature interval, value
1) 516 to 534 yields -1.3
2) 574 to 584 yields -2.5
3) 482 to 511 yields -1.0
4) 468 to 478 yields -0.4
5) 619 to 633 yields -2.9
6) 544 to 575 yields -4.4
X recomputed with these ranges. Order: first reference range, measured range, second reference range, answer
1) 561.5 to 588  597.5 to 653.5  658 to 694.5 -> -2.42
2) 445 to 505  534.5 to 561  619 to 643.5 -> -0.42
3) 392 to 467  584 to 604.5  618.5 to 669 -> -2.68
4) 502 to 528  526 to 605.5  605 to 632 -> -1.68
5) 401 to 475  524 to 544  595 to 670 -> -0.34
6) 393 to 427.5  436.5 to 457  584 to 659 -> 1.60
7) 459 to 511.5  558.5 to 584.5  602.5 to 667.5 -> -2.85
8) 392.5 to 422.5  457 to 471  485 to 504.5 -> 0.65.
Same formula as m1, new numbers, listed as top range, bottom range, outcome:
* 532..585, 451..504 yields 1.09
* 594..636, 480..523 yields 1.09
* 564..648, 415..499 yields 1.12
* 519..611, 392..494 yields 1.07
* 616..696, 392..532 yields 1.00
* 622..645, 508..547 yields 1.07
